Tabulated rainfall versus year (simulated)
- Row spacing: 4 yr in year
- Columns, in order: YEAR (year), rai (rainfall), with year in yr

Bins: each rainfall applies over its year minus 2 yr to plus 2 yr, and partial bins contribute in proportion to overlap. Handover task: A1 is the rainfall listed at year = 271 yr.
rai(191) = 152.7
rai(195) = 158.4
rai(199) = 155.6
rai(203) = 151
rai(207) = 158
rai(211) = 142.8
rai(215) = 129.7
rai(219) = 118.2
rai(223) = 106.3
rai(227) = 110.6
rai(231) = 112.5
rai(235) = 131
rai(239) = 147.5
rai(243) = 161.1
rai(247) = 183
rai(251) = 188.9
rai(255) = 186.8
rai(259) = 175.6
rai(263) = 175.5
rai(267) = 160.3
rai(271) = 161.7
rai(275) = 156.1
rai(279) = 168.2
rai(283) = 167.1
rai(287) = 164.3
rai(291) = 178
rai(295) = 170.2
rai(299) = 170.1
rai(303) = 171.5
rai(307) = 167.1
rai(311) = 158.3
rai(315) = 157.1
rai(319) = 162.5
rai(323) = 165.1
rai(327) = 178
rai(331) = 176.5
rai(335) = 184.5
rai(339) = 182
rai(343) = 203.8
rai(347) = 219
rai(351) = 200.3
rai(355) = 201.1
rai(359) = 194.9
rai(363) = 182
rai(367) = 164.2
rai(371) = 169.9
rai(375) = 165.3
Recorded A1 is 161.7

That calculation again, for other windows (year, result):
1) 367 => 164.2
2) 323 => 165.1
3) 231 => 112.5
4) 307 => 167.1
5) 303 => 171.5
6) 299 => 170.1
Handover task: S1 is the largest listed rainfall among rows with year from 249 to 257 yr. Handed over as 188.9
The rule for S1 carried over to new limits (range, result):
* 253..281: 186.8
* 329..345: 203.8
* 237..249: 183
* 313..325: 165.1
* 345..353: 219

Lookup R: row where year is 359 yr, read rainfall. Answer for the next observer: 194.9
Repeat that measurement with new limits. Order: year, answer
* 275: 156.1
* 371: 169.9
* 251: 188.9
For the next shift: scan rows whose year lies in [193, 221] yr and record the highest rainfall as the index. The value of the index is 158.4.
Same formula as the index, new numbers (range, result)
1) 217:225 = 118.2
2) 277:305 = 178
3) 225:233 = 112.5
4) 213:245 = 161.1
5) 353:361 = 201.1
